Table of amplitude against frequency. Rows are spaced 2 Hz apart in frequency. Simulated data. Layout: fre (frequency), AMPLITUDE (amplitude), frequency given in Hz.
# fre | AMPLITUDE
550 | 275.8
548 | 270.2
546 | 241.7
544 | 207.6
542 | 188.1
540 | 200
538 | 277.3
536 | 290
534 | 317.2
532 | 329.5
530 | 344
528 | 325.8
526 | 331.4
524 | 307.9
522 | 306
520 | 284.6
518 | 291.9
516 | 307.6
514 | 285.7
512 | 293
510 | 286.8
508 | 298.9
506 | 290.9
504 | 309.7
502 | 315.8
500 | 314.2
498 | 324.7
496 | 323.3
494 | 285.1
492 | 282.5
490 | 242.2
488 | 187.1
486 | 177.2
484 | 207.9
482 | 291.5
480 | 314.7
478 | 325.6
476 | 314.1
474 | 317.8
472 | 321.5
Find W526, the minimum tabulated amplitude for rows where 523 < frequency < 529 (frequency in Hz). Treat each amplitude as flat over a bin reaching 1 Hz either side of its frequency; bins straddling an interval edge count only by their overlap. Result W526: 307.9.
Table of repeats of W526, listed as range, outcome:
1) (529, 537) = 290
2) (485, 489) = 177.2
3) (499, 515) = 285.7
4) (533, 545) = 188.1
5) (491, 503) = 282.5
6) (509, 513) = 286.8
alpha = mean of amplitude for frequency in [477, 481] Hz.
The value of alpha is 320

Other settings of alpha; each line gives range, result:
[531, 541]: 283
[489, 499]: 292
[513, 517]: 297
